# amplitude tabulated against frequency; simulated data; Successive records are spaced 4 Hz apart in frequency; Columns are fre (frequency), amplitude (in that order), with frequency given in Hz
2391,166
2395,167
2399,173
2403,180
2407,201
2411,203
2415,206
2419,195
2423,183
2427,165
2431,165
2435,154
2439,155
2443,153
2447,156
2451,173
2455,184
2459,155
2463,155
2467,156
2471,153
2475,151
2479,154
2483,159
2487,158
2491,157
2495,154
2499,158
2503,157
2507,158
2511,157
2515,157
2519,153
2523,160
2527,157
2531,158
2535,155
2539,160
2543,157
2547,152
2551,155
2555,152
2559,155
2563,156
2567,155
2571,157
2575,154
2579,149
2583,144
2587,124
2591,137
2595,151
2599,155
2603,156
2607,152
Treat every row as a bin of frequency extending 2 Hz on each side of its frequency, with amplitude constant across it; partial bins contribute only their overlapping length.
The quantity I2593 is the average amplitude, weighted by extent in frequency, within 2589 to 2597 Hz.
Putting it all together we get 144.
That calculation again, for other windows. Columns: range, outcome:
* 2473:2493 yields 156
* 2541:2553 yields 155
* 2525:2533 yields 158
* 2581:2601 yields 142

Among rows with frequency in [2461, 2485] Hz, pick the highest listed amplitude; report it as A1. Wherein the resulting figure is 159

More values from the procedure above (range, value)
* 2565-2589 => 157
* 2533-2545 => 160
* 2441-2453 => 173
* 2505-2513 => 158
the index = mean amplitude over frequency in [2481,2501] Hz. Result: 157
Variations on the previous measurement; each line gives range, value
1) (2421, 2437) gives 167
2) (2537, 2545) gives 158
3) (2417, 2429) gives 181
